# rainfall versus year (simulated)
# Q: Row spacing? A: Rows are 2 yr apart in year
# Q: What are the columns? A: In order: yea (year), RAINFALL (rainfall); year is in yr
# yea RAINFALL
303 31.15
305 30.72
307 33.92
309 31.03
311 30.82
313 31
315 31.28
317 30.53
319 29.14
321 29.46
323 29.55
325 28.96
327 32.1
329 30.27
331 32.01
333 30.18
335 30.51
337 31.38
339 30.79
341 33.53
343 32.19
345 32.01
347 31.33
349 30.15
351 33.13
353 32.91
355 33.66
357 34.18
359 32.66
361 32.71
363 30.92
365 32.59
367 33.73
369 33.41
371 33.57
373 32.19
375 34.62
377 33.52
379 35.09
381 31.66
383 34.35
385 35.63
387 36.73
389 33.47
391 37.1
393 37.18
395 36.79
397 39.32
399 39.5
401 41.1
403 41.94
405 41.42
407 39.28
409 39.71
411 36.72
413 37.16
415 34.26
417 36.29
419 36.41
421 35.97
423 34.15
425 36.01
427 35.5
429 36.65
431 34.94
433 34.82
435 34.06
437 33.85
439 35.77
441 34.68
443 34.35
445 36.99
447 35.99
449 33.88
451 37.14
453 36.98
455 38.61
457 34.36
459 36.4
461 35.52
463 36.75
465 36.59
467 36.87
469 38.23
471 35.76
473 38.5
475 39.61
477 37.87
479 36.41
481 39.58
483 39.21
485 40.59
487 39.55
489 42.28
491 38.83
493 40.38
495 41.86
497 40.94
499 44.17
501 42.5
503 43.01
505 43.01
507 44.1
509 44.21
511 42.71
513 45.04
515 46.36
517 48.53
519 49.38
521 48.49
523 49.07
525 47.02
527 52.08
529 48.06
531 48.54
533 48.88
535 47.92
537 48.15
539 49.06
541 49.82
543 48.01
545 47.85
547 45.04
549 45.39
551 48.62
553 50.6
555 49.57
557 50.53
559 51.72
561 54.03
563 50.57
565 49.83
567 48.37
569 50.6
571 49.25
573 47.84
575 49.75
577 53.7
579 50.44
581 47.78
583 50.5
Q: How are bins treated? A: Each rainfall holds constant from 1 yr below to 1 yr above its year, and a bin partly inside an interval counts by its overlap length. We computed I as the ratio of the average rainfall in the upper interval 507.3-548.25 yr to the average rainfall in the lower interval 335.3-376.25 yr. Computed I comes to 1.46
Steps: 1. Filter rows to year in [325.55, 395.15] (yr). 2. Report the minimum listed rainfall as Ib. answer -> 30.15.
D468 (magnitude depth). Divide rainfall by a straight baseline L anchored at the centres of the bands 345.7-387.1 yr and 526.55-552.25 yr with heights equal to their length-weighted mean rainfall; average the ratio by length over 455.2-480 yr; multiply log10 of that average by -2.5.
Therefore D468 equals 0.14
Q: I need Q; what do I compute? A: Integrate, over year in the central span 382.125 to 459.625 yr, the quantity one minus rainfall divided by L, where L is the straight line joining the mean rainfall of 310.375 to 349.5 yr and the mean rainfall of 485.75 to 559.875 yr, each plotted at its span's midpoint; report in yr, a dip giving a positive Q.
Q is 2.9 yr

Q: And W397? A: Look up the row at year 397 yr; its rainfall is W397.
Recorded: 39.32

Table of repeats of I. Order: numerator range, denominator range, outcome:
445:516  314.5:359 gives 1.26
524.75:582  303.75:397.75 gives 1.51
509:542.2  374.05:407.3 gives 1.30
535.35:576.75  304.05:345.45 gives 1.59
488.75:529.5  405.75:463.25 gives 1.25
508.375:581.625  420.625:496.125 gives 1.32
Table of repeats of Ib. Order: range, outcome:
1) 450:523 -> 34.36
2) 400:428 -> 34.15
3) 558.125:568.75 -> 48.37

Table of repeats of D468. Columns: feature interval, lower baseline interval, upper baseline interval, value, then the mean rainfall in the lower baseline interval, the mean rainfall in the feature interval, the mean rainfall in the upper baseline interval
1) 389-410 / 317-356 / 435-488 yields -0.15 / 31.2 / 39.1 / 36.9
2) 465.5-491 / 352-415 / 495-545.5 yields 0.12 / 35.6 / 38.7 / 46.6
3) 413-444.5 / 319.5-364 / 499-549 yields 0.10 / 31.5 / 35.3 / 46.9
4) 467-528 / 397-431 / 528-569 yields 0.06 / 37.6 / 42.5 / 49.1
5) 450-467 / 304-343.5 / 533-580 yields 0.14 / 31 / 36.6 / 49.4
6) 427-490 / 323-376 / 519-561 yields 0.13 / 32.1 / 36.8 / 48.9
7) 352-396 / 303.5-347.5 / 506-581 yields 0.03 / 31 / 34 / 48.6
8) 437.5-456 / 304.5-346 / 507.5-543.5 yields 0.15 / 31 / 36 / 47.8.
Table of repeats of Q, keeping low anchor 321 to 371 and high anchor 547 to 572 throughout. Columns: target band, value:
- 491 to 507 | 0.90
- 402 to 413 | -0.77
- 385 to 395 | -0.17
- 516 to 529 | -0.66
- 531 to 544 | -0.20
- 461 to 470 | 1.06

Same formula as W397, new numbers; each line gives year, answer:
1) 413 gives 37.16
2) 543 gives 48.01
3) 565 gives 49.83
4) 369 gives 33.41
